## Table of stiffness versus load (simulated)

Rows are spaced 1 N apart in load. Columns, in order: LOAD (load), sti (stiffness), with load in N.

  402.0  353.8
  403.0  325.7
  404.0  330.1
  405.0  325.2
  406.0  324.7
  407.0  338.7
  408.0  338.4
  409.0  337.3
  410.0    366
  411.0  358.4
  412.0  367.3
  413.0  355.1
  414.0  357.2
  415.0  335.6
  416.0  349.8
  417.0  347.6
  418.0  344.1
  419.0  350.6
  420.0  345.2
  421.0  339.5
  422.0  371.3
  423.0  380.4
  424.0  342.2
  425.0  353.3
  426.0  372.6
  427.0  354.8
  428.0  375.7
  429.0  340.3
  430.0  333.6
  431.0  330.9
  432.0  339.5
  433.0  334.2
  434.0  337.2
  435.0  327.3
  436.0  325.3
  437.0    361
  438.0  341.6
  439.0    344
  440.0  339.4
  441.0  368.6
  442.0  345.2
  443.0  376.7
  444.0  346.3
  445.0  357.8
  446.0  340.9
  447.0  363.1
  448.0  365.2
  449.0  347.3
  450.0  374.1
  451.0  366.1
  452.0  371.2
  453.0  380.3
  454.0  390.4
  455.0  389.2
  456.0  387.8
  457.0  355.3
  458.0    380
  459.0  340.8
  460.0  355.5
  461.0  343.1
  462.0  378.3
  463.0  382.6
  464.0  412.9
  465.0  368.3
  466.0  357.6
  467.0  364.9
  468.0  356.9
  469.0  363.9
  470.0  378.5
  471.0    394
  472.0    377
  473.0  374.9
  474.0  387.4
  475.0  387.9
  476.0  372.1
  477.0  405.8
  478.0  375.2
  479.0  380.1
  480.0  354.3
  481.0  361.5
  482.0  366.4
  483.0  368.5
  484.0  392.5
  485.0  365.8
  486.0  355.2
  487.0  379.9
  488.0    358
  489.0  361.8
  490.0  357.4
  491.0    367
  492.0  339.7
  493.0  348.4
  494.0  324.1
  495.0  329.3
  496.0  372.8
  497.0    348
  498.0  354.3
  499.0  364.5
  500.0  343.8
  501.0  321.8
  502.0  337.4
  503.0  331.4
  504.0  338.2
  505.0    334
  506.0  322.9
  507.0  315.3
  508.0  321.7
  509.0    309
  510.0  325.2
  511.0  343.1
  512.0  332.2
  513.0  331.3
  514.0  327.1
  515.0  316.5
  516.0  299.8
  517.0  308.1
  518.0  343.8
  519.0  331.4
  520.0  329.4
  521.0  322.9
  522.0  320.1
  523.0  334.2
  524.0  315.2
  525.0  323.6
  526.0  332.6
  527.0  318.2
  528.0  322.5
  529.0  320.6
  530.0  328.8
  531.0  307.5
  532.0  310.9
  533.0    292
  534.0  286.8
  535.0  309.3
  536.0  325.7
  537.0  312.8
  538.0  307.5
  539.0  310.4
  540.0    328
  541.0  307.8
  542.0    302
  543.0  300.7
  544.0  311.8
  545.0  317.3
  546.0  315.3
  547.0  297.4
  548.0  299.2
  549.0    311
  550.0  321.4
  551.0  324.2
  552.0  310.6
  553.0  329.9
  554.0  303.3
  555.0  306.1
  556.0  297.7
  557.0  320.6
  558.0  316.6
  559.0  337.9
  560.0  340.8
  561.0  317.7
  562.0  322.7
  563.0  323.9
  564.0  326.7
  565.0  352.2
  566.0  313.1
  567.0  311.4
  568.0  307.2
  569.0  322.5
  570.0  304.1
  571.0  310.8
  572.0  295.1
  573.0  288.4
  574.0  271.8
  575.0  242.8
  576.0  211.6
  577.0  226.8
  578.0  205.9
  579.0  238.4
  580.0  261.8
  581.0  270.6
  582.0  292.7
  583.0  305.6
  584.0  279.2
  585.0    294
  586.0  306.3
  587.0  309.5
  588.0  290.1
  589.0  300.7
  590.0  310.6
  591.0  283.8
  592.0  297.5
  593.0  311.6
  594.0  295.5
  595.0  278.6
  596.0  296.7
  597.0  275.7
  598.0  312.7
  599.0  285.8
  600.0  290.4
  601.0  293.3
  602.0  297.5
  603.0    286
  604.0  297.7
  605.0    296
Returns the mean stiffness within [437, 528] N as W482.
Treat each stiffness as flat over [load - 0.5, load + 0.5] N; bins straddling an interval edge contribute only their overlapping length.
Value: 353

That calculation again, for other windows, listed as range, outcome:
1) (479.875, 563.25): 328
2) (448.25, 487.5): 373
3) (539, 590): 300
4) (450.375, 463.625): 371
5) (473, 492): 371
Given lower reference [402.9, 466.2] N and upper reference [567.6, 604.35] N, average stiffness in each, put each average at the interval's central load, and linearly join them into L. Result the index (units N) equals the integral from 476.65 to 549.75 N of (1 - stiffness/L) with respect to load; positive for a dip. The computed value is -3.1 N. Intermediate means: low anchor 355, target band 332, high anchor 285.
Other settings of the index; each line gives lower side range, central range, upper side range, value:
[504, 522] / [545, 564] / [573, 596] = -1.3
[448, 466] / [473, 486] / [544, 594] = -0.7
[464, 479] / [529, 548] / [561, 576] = 1.0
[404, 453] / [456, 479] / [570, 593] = -2.9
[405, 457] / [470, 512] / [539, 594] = -3.2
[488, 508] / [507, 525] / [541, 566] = 0.6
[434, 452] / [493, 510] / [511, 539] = -0.4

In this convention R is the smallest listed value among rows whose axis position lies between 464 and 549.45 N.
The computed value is 286.8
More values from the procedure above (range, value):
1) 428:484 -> 325.3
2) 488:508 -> 315.3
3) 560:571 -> 304.1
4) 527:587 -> 205.9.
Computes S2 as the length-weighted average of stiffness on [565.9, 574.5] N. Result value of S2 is 302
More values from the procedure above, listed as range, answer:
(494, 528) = 330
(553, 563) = 319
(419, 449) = 350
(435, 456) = 360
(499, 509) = 330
